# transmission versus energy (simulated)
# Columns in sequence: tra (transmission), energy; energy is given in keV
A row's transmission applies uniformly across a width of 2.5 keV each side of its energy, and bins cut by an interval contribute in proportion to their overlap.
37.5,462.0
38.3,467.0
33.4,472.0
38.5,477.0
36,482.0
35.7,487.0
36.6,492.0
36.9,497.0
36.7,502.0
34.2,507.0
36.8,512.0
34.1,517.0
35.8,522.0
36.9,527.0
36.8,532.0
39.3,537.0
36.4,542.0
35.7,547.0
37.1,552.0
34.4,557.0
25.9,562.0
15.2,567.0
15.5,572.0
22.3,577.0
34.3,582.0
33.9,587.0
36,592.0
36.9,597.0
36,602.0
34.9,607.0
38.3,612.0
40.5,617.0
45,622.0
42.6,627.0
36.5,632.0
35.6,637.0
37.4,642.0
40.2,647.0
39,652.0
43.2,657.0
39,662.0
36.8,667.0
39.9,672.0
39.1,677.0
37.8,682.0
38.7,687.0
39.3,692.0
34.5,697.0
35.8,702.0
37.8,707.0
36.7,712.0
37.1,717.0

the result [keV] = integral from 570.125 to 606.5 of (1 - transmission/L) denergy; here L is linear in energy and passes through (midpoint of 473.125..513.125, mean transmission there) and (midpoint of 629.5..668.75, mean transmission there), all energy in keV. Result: 6.3 keV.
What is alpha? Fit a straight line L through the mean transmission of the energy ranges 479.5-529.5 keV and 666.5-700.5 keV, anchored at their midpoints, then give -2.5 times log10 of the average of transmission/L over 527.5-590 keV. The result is 0.19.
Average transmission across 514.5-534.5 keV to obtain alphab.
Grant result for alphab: 35.9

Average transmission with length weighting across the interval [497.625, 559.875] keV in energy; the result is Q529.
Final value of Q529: 36.1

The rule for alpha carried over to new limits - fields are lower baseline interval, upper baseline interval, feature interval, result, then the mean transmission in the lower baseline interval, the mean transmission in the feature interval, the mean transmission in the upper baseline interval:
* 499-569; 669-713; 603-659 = -0.08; 34.1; 39.3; 37.8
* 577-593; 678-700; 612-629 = -0.22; 32.7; 42.1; 37.6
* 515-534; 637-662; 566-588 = 0.47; 35.9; 24.2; 39.4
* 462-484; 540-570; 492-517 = -0.05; 36.7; 36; 30.4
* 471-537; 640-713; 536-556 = 0.00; 36.2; 36.8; 38.4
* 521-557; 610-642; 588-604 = 0.07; 36.7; 36.1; 39.6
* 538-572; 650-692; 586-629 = -0.12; 30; 38.3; 39.2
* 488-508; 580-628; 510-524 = 0.03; 36.2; 35.5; 37.7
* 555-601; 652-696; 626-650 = -0.09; 28.5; 38.2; 39.1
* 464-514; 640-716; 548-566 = 0.18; 36.3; 31.3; 38.3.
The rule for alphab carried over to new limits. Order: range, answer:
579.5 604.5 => 35.4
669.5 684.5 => 38.9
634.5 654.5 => 38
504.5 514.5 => 35.5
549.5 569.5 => 28.1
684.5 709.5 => 37.2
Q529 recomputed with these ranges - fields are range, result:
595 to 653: 38.6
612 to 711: 38.8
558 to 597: 27.2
